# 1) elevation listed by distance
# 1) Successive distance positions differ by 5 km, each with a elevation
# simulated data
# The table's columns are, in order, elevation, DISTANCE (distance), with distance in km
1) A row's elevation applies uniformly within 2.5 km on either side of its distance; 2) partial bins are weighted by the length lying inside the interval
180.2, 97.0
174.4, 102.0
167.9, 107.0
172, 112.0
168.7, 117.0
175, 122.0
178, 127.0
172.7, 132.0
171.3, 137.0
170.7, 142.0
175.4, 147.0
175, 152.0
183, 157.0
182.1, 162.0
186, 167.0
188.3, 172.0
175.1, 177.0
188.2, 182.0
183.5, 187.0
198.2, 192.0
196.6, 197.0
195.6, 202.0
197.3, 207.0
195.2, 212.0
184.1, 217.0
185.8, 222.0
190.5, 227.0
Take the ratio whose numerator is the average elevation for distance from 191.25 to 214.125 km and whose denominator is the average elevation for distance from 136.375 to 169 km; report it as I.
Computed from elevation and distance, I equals 1.10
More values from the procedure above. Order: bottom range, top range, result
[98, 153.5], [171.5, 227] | 1.10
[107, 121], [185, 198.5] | 1.13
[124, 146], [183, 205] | 1.11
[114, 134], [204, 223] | 1.10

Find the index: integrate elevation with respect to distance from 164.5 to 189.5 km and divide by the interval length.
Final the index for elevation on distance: 184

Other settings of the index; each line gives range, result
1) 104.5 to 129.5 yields 172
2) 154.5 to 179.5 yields 183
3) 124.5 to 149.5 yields 174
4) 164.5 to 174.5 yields 187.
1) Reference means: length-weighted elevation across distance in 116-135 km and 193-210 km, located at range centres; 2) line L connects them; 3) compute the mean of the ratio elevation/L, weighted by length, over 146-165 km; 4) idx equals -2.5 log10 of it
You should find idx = 0.02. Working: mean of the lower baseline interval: 174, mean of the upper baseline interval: 197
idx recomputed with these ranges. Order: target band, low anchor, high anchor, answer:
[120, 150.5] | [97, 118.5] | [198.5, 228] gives 0.020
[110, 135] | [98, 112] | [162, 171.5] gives 0.017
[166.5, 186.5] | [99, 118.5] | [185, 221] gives 0.015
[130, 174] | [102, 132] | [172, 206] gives 0.017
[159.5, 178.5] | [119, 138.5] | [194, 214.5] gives 0.016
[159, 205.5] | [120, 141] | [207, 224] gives -0.027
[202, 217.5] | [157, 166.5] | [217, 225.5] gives -0.049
